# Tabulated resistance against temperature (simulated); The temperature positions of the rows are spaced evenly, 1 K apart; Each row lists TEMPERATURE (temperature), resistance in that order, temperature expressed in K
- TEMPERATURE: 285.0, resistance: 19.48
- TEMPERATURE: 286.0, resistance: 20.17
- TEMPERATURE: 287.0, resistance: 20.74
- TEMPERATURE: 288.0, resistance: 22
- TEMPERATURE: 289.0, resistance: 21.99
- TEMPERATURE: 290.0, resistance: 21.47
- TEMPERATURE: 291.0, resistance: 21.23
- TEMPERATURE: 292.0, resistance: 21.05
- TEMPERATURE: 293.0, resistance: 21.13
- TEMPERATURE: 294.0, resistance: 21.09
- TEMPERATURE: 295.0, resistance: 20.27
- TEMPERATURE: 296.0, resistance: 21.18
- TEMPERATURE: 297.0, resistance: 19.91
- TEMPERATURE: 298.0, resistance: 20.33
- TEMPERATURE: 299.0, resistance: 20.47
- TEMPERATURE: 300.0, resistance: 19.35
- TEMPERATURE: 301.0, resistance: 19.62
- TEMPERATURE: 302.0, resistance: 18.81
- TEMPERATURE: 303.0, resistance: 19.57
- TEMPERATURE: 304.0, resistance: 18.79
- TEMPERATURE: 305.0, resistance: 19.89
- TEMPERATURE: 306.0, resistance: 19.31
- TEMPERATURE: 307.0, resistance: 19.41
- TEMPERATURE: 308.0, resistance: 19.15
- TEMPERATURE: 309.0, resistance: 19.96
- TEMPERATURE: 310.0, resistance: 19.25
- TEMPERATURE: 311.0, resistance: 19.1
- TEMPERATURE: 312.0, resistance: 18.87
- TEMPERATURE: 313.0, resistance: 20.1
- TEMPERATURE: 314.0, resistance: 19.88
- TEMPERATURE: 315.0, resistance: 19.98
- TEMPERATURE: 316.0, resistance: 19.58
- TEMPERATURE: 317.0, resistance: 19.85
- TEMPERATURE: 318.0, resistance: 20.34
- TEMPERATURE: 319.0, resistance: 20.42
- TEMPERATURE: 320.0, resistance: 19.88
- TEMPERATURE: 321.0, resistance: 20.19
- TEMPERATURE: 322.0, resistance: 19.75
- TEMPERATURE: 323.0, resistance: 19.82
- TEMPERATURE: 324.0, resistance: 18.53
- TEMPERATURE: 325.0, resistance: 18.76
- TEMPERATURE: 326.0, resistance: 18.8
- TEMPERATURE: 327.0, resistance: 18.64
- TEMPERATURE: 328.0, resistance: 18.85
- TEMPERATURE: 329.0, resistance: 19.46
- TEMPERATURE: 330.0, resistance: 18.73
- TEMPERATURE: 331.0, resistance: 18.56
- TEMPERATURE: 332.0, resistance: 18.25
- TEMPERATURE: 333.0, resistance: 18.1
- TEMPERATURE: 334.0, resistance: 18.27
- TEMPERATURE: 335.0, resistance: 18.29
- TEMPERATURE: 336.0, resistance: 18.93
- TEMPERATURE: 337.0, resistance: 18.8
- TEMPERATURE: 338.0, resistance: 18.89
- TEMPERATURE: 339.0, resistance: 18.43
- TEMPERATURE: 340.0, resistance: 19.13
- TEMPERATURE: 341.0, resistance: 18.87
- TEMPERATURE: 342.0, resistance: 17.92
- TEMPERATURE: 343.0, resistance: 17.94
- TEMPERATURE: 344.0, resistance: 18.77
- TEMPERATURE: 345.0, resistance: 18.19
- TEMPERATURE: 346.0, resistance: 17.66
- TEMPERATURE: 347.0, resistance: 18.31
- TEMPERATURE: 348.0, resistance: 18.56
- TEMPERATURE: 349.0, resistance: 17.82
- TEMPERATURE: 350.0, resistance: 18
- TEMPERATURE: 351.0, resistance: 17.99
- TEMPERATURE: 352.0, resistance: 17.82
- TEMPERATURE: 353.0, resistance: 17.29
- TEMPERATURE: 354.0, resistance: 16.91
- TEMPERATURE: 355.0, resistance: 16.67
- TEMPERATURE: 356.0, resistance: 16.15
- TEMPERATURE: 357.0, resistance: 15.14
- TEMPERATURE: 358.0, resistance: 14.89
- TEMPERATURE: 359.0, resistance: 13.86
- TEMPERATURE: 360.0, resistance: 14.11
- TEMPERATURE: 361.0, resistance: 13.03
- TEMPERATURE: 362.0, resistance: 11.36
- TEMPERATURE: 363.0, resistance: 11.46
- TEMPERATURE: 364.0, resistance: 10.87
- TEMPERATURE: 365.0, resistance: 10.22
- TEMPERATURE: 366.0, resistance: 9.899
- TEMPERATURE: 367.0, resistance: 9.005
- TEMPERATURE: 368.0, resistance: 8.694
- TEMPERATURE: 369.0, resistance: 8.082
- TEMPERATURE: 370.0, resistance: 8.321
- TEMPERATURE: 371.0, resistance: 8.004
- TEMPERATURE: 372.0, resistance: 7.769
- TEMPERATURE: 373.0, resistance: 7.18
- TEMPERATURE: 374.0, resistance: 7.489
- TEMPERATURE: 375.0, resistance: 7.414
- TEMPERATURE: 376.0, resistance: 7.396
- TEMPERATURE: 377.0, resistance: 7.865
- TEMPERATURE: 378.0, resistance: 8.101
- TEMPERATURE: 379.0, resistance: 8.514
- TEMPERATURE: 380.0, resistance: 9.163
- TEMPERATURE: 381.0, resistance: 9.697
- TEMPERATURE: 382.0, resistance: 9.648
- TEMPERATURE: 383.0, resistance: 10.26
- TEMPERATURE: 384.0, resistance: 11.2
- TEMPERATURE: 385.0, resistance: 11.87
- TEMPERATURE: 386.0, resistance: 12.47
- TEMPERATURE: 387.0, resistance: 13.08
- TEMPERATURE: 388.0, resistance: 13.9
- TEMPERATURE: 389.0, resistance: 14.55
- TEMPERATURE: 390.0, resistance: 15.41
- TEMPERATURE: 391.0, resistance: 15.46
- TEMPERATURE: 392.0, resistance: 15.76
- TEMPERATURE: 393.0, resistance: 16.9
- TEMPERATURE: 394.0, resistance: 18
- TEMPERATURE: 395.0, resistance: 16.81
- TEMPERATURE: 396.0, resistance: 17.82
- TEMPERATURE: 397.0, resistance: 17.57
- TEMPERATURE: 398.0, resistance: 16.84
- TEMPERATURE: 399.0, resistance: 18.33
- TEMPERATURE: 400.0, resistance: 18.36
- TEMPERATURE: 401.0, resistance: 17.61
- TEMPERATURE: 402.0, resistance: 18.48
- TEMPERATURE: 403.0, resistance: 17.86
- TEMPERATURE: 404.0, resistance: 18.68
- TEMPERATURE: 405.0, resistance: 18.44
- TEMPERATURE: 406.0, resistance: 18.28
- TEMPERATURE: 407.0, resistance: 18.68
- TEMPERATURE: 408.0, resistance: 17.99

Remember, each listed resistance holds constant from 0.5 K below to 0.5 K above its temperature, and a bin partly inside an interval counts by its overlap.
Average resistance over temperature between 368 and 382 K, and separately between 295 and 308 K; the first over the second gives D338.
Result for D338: 0.4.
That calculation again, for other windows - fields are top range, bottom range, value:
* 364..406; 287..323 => 0.63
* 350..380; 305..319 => 0.59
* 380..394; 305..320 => 0.67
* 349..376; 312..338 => 0.64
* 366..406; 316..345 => 0.67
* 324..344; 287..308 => 0.92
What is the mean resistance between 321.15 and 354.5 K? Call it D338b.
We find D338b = 18.5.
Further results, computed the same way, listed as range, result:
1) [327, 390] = 14.1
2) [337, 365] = 16.4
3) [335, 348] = 18.5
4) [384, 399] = 15.4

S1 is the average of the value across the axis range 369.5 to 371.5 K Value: 8.16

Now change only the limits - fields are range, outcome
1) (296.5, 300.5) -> 20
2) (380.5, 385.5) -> 10.5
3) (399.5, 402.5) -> 18.2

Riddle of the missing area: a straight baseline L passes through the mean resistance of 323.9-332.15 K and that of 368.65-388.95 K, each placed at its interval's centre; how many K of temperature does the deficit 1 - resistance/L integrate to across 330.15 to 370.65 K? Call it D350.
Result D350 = -2.46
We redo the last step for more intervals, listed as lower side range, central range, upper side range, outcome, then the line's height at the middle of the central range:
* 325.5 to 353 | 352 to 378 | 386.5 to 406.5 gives 9.6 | 17.7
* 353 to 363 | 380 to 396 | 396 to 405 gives 3.2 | 17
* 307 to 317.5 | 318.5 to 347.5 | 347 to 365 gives -2.1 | 17.6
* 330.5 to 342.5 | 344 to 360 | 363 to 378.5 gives -3.4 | 14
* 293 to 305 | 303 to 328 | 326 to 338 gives -0.2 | 19.3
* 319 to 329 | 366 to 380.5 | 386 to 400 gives 7.6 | 17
